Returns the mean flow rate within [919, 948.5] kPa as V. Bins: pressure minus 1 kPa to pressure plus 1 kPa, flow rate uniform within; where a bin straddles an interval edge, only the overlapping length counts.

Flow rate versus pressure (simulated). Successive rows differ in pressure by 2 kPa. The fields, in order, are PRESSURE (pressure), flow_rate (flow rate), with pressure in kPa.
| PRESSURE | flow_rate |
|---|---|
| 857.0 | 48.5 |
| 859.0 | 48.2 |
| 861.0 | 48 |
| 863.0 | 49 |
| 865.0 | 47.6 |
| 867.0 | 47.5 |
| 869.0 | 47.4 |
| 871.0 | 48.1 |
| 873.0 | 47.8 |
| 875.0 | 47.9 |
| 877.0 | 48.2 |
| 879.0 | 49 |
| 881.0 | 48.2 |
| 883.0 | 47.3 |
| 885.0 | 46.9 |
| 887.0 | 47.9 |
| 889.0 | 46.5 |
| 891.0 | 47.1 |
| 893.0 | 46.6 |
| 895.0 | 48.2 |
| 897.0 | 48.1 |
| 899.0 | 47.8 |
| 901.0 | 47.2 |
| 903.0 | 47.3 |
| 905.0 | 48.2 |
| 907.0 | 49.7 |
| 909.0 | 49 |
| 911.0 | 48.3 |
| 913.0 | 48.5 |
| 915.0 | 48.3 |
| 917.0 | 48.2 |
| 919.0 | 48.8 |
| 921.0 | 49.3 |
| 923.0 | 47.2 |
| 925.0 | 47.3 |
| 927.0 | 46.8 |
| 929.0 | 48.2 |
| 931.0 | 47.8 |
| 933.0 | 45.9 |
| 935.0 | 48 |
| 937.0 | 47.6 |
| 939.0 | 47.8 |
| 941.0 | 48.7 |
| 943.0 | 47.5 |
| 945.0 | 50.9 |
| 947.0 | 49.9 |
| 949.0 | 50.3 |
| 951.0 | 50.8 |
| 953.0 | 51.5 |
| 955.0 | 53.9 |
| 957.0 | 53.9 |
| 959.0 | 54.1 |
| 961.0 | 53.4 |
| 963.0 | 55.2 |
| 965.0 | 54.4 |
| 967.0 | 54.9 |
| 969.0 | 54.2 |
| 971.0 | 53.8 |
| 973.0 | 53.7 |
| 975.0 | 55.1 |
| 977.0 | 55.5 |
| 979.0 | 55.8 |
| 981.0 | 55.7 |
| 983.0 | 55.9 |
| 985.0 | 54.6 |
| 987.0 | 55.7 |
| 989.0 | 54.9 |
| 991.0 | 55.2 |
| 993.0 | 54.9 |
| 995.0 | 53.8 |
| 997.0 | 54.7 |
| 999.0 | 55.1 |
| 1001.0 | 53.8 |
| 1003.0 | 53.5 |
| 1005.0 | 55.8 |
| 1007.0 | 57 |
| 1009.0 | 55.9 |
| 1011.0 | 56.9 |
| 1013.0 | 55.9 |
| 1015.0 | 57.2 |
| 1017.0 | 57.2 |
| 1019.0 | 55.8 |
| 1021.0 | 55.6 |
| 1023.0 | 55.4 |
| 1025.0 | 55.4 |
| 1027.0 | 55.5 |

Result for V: 48.1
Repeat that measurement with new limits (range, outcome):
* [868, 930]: 47.9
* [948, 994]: 54.2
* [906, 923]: 48.7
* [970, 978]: 54.5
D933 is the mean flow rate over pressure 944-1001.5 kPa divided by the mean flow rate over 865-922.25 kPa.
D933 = 1.13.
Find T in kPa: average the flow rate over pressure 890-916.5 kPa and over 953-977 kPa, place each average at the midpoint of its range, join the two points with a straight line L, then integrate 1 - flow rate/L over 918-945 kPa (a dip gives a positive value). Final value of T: 1.6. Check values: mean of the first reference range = 48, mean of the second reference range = 54.2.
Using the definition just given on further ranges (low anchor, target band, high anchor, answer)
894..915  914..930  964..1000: 0.6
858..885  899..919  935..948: 0.0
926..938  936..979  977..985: -0.5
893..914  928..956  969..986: 1.4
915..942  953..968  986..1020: -0.9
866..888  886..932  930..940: -0.3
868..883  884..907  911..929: 0.2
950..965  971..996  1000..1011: -0.3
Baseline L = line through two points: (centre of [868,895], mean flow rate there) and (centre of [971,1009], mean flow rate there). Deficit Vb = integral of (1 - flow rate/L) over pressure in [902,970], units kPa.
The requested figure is 2.0 kPa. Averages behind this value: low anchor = 47.6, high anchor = 55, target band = 49.9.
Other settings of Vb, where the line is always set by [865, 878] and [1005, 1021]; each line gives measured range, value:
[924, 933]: 0.7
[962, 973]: -0.2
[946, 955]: 0.3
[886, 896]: 0.4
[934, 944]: 0.8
